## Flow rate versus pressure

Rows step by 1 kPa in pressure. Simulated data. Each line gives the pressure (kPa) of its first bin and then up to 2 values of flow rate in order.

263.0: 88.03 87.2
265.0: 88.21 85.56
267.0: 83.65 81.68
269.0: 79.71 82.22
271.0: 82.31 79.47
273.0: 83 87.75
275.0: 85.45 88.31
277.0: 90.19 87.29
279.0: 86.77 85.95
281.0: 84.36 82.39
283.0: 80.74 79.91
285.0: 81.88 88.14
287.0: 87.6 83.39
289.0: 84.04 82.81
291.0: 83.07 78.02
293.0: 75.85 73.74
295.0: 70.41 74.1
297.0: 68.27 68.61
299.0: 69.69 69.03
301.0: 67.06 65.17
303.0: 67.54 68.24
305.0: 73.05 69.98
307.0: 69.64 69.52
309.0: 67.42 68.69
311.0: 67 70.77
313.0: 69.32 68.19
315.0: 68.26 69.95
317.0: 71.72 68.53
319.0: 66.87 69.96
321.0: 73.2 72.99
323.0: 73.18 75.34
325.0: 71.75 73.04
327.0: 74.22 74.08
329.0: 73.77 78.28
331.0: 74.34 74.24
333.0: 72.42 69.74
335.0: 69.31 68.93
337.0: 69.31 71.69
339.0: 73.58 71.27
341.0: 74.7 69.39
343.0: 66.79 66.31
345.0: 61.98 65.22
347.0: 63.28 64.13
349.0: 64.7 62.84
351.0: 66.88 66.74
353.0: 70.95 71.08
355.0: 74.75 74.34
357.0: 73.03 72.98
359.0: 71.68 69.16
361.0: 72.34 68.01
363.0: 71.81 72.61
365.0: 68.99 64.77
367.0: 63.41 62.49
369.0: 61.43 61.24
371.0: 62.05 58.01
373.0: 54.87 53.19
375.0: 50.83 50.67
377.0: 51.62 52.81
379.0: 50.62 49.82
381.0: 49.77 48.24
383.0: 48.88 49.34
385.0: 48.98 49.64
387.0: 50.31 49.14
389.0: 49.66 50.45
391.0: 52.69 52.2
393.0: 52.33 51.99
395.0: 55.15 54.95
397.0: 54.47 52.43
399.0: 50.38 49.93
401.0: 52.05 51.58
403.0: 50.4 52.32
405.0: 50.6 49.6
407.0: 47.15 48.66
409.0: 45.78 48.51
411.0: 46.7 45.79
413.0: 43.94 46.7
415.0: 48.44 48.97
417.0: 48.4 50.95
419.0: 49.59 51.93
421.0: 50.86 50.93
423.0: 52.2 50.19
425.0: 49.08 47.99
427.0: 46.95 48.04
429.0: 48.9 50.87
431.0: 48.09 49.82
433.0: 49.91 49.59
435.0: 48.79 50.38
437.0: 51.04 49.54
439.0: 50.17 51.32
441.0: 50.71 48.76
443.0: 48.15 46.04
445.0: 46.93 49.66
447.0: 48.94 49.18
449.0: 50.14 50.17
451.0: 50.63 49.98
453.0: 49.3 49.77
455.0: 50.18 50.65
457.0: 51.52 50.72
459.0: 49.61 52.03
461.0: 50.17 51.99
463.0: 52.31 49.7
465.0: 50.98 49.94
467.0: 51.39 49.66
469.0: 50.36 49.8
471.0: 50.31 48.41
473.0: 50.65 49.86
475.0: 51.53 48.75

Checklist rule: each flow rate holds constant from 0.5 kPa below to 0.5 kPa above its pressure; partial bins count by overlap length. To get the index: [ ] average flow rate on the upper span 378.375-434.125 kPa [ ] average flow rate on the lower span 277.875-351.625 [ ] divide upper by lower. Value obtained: 0.69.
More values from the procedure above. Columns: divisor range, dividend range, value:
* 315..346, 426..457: 0.69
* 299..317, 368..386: 0.77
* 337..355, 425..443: 0.73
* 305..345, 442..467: 0.70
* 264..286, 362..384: 0.68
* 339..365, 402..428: 0.71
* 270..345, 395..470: 0.67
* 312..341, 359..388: 0.81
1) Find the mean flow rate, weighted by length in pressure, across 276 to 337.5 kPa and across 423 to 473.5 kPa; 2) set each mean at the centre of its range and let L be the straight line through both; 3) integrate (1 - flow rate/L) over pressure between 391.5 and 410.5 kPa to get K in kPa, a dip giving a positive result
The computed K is 2.3 kPa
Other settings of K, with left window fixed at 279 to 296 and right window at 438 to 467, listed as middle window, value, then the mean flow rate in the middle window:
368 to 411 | 7.0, 51.8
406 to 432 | 3.5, 48.7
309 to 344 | 1.3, 71.2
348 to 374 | 0.2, 66.9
